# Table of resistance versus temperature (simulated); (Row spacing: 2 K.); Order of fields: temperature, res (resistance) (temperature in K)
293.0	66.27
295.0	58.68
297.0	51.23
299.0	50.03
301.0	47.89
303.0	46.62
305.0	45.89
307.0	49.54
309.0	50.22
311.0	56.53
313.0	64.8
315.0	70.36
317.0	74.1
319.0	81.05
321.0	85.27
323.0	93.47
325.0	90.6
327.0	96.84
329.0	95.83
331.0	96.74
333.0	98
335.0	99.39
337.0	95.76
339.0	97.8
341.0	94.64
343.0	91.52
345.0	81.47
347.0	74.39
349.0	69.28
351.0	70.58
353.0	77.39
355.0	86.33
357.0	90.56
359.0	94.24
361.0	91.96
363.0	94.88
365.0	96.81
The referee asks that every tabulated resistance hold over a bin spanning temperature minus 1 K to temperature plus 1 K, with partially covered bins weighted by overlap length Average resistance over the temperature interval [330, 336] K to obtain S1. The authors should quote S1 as 98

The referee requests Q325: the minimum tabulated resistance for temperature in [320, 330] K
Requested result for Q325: 85.27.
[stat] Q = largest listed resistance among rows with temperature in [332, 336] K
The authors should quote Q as 99.39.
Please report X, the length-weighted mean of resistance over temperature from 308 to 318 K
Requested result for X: 63.2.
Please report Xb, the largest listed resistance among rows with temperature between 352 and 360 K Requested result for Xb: 94.24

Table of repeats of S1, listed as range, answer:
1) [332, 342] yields 97.1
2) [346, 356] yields 75.6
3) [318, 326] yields 87.6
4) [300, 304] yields 47.3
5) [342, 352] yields 77.4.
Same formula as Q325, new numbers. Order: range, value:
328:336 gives 95.83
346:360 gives 69.28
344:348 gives 74.39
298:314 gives 45.89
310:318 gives 56.53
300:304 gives 46.62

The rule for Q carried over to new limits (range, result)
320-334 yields 98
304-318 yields 74.1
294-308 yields 58.68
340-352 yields 94.64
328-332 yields 96.74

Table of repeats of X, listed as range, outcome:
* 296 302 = 49.7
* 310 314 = 60.7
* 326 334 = 96.9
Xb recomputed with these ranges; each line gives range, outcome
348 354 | 77.39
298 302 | 50.03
